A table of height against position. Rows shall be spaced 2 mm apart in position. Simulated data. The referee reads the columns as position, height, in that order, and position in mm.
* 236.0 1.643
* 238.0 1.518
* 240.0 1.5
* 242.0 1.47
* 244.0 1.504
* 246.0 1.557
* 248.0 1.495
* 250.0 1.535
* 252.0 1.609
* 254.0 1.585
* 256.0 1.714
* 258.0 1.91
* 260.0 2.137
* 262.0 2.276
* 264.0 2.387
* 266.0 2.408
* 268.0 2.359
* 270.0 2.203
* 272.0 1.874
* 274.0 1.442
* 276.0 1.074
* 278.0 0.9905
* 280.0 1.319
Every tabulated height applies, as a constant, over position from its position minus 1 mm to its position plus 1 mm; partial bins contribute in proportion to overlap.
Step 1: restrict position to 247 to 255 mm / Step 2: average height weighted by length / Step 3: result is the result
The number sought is 1.56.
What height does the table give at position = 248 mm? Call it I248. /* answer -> 1.495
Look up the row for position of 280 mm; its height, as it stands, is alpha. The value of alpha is 1.319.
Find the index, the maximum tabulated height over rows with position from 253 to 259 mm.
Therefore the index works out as 1.91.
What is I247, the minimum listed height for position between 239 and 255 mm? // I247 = 1.47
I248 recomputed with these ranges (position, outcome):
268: 2.359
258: 1.91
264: 2.387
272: 1.874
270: 2.203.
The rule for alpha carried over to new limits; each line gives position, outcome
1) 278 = 0.9905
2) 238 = 1.518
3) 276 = 1.074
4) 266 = 2.408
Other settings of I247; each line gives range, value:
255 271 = 1.714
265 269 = 2.359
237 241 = 1.5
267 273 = 1.874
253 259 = 1.585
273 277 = 1.074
